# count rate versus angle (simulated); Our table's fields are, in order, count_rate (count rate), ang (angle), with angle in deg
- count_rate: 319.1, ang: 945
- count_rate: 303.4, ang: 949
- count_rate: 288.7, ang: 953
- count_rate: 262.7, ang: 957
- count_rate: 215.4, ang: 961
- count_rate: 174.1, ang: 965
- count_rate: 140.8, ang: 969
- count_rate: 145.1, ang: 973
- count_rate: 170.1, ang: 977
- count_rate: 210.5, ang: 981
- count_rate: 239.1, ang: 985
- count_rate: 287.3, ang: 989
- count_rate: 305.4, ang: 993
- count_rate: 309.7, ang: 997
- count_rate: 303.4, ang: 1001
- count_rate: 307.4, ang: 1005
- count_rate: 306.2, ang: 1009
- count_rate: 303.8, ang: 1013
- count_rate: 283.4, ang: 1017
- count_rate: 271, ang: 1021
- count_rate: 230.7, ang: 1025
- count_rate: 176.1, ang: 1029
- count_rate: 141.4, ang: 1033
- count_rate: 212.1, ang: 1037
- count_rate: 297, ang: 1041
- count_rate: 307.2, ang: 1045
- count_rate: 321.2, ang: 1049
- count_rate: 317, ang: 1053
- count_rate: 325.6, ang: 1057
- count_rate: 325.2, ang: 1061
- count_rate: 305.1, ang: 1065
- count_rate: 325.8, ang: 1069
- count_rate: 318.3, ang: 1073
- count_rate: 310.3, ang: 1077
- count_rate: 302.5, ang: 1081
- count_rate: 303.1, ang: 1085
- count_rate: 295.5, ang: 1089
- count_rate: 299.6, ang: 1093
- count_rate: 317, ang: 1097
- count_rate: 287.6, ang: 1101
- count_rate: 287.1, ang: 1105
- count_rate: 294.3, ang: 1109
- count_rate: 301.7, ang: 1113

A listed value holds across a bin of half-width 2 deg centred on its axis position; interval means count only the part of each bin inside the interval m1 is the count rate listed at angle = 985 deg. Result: 239.1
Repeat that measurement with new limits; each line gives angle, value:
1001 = 303.4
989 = 287.3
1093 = 299.6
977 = 170.1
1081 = 302.5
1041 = 297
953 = 288.7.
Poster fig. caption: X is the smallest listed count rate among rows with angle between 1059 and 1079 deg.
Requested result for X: 305.1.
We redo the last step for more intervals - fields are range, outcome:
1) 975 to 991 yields 170.1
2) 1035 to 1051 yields 212.1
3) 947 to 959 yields 262.7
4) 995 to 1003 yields 303.4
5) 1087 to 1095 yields 295.5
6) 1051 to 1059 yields 317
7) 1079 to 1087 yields 302.5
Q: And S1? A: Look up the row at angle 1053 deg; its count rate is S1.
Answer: 317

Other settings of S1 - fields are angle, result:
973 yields 145.1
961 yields 215.4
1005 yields 307.4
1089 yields 295.5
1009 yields 306.2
